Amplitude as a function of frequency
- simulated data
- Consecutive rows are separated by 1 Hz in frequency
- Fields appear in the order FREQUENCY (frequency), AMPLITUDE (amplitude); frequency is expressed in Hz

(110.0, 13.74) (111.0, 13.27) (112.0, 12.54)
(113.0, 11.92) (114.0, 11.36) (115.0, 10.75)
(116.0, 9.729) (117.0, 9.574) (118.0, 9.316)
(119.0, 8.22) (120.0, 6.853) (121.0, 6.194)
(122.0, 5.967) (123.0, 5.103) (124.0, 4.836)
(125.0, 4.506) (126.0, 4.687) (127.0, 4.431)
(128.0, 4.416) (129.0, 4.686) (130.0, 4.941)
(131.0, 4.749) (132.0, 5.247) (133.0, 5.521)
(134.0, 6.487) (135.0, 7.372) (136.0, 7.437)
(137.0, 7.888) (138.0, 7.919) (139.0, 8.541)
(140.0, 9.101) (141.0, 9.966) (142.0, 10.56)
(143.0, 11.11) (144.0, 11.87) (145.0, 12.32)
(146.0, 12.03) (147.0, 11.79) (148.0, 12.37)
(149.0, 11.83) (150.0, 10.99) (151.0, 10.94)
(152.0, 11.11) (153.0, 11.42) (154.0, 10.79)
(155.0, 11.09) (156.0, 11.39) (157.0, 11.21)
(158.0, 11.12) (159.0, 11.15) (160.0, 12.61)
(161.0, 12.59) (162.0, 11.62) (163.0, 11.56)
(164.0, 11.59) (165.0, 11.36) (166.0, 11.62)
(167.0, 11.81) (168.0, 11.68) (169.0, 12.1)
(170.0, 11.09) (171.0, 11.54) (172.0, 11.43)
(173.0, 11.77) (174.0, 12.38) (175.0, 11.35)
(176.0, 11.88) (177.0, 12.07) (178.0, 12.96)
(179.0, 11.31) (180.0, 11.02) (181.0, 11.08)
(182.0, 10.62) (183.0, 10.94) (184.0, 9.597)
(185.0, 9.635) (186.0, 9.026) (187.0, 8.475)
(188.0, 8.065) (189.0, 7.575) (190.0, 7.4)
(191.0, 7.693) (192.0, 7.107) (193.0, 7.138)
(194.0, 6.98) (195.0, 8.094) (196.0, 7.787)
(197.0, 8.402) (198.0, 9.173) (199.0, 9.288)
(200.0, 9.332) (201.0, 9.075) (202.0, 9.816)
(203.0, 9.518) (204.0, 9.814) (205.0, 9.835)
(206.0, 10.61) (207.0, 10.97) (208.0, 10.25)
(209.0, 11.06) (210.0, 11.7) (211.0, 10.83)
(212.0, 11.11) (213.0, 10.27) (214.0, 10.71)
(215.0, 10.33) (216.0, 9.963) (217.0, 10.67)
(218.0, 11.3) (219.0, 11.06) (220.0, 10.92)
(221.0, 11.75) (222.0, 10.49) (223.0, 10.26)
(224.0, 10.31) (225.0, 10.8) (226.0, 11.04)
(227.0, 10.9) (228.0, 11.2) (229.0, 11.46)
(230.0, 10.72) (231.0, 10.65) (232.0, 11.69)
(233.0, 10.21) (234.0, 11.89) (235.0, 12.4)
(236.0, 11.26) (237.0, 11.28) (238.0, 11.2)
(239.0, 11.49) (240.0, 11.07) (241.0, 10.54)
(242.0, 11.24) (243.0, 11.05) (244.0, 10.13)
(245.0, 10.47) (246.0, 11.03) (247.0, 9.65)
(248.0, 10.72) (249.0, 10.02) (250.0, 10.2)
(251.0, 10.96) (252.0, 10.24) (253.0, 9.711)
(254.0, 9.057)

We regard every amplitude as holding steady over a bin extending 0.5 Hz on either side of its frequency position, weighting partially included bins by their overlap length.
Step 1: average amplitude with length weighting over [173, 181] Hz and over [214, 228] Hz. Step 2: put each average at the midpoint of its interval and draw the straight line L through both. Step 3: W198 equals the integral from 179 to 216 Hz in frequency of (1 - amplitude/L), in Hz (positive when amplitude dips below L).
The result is 5.9 Hz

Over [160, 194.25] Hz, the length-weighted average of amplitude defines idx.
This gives 10.5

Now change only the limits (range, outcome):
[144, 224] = 10.6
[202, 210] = 10.4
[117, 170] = 9.21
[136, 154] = 10.6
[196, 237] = 10.6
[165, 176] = 11.7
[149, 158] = 11.2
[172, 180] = 11.9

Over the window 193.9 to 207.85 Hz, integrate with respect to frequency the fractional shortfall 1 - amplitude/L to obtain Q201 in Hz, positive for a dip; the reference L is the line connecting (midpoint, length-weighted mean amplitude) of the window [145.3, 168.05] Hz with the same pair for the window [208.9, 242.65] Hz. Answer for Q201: 2.4 Hz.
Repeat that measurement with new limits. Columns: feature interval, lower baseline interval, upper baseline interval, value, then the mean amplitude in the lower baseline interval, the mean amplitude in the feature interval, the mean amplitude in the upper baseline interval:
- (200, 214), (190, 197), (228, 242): -2.6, 7.53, 10.3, 11.2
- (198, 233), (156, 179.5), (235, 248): 2.0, 11.7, 10.6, 10.9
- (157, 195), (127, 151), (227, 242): -3.8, 8.62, 10.5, 11.2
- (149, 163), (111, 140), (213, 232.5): -5.0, 7.32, 11.4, 10.8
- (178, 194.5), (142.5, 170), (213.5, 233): 3.2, 11.6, 9.1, 10.8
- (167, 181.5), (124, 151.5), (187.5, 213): -4.8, 8.22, 11.7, 9.17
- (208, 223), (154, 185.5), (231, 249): 0.4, 11.4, 10.8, 11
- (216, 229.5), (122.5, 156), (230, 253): -0.6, 8.47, 10.9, 10.9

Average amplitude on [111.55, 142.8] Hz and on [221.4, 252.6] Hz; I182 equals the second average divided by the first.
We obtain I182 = 1.5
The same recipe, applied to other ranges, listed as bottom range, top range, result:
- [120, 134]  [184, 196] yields 1.55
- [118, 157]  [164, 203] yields 1.19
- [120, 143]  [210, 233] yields 1.67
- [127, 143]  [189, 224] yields 1.38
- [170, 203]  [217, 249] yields 1.13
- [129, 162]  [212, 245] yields 1.12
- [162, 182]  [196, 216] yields 0.86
